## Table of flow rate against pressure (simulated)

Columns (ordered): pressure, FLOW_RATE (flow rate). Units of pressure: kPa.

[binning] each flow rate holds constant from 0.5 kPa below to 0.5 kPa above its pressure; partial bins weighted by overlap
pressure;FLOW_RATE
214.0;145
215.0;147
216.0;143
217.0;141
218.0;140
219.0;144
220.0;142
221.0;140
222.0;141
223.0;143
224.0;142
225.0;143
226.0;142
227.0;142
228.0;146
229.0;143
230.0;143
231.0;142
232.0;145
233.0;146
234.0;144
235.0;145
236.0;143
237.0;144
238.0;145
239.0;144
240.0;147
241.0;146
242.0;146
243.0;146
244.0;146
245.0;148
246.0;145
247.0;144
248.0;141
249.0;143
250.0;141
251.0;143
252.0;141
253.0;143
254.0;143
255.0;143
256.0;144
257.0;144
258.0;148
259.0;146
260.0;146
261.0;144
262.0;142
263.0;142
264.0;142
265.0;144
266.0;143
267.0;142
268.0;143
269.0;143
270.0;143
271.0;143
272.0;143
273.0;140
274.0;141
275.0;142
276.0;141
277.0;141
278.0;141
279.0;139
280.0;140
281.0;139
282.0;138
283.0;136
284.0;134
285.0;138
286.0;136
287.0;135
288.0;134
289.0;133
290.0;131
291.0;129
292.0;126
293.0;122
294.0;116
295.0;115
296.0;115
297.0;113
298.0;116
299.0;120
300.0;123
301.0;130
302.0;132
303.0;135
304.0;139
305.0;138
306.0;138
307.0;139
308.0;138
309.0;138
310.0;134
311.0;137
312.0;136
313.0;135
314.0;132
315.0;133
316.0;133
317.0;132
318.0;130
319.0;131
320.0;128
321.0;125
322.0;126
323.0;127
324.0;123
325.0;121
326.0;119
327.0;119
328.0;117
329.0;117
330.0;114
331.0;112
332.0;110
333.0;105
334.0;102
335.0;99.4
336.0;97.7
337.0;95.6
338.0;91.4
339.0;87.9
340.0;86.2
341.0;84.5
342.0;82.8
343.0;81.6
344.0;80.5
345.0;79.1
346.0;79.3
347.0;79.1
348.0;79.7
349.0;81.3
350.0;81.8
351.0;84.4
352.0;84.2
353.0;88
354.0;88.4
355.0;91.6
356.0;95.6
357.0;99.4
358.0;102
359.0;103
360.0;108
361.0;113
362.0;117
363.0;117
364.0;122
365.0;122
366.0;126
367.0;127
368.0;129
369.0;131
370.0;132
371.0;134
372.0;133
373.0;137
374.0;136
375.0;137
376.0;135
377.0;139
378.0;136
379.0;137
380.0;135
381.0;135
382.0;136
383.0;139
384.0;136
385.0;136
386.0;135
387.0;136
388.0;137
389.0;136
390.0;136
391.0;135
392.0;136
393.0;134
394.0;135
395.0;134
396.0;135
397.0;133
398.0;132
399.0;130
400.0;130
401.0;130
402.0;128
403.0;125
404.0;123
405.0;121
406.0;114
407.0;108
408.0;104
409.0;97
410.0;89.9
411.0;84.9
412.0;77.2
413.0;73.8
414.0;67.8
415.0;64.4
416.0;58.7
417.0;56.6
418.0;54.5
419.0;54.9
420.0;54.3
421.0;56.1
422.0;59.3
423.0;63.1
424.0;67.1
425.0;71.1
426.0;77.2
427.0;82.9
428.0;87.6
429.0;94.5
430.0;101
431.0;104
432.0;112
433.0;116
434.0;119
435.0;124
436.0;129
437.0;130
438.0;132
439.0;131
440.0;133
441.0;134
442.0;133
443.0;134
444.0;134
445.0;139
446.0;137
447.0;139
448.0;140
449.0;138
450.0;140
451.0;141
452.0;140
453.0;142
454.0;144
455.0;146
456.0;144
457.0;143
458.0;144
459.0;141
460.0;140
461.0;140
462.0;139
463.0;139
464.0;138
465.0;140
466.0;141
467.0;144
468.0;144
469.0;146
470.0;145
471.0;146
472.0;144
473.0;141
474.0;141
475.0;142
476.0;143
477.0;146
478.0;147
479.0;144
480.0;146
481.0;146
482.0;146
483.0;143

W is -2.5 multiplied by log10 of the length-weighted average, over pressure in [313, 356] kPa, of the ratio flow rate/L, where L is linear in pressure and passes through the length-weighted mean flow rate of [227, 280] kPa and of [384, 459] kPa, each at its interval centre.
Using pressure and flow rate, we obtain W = 0.24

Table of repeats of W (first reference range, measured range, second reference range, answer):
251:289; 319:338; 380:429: 0.10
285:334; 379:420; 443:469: 0.19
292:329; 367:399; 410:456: -0.18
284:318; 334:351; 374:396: 0.47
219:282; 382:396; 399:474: -0.11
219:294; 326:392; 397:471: 0.12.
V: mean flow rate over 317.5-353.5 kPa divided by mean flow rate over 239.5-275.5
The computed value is 0.7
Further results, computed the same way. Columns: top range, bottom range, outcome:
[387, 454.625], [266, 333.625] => 0.85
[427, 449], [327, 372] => 1.21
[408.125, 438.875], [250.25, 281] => 0.60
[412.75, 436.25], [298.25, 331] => 0.63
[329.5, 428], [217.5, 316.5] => 0.76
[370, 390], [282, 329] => 1.05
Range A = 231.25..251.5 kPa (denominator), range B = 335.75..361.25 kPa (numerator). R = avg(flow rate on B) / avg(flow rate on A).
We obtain 0.62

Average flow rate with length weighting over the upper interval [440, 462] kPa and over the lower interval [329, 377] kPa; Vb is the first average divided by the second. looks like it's 1.3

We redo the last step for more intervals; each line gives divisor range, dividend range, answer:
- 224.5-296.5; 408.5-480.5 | 0.84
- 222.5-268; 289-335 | 0.87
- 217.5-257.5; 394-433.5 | 0.66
